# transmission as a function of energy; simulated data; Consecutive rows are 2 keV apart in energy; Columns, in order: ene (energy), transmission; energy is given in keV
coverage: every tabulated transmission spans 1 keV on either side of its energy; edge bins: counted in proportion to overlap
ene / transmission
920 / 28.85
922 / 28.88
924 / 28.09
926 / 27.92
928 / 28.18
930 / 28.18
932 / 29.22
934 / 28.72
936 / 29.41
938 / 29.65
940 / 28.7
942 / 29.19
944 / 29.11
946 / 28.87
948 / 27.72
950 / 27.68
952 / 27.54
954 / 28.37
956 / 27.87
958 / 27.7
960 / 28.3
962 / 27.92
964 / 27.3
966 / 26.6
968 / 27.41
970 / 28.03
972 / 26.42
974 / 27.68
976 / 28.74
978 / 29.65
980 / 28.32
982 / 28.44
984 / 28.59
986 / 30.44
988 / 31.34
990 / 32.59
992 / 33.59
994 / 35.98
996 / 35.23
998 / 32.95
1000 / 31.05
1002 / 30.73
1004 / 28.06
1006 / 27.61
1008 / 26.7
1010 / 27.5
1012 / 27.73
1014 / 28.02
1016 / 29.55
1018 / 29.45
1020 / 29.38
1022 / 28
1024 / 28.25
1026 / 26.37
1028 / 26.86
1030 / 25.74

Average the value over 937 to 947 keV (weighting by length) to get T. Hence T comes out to 29.1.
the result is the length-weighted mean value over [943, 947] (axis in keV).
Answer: 29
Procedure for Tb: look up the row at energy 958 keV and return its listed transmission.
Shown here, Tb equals 27.7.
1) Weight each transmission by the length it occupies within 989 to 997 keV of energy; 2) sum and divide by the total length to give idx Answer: 34.3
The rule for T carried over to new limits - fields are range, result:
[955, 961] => 28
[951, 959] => 27.9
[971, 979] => 28.1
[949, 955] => 27.9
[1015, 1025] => 28.9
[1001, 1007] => 28.8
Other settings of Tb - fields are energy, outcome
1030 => 25.74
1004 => 28.06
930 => 28.18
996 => 35.23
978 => 29.65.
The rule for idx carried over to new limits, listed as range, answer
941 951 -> 28.5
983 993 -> 31.3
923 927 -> 28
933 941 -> 29.1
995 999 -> 34.1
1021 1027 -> 27.5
